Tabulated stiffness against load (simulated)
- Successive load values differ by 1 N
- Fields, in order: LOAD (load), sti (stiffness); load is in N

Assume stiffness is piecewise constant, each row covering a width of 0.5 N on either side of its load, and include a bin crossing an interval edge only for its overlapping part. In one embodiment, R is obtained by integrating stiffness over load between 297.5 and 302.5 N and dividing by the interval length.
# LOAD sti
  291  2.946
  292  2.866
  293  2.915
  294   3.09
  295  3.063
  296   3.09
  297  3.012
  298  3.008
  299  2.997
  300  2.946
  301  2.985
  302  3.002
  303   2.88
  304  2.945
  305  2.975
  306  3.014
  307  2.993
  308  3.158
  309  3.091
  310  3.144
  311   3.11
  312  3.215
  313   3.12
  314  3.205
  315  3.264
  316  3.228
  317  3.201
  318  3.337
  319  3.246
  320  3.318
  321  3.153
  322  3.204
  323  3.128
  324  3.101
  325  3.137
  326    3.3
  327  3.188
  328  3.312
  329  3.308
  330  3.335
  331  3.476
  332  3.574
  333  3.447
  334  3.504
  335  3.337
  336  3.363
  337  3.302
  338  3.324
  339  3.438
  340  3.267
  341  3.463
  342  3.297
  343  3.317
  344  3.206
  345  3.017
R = 2.99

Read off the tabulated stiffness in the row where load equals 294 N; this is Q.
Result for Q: 3.09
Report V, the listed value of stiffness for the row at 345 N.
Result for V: 3.017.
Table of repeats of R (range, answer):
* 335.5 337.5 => 3.33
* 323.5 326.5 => 3.18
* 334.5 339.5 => 3.35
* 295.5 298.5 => 3.04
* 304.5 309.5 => 3.05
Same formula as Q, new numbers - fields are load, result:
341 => 3.463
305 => 2.975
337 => 3.302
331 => 3.476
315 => 3.264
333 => 3.447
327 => 3.188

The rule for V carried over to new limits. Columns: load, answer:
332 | 3.574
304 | 2.945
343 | 3.317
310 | 3.144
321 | 3.153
